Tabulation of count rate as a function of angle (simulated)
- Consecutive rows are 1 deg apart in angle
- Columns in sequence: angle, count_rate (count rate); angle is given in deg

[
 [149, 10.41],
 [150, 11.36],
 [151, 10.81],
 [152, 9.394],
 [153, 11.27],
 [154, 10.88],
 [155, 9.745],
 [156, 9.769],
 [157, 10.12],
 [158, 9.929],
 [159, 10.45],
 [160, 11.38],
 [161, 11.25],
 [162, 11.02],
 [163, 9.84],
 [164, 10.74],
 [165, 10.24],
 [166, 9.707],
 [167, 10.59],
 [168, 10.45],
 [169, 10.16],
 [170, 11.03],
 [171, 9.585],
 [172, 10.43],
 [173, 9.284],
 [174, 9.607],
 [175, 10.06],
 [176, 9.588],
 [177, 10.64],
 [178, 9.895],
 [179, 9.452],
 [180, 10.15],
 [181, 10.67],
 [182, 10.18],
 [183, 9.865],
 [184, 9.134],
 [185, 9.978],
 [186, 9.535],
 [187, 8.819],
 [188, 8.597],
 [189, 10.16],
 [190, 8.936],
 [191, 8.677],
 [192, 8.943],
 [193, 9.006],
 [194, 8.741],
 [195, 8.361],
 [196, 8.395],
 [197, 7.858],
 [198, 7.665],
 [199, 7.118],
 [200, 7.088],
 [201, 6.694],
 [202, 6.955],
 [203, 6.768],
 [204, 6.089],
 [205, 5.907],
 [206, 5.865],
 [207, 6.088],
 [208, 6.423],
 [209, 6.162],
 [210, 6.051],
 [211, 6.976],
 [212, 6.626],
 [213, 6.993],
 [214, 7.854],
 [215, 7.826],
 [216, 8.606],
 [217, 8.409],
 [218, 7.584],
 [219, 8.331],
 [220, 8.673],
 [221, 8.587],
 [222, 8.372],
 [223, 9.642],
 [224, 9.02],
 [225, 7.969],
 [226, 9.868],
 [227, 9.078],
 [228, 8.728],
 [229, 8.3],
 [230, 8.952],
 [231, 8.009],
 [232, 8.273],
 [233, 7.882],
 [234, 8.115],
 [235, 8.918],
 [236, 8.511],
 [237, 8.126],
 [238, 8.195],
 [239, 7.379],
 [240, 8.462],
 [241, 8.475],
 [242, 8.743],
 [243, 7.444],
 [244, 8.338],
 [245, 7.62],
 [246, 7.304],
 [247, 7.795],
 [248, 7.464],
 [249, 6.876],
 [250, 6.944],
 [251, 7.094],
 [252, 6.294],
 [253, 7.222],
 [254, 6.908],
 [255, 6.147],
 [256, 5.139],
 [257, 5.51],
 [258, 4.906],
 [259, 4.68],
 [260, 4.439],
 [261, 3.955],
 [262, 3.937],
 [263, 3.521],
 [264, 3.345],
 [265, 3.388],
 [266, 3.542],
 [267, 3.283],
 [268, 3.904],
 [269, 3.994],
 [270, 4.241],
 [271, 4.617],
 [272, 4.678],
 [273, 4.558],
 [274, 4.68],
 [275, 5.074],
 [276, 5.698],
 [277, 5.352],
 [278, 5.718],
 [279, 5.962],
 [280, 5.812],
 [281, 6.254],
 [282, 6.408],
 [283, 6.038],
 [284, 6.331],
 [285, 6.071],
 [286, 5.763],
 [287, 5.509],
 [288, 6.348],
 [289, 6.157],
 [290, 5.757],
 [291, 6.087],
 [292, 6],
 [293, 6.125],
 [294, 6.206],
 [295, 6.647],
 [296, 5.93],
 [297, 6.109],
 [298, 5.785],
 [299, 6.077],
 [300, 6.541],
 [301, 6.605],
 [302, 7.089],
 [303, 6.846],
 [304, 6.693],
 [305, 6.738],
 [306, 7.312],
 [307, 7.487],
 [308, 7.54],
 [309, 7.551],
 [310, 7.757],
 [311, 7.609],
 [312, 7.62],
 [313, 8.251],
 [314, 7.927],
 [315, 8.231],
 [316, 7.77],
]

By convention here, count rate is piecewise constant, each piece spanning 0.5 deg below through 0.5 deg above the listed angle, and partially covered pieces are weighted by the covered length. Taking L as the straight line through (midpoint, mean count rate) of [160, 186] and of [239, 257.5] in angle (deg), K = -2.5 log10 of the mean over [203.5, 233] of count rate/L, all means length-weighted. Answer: 0.076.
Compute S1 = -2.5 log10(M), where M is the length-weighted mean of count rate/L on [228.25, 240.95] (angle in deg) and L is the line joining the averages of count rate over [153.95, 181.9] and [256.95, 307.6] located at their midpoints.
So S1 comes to -0.11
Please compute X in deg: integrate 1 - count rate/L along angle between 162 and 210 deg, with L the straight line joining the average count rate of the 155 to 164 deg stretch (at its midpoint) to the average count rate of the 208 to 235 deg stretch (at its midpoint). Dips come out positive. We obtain 3.28 deg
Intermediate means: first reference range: 10.4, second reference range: 8.09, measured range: 8.85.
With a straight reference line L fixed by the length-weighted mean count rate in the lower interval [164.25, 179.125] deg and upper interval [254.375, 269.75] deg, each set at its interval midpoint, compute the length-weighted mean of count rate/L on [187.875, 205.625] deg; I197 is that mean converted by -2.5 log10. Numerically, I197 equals 0.085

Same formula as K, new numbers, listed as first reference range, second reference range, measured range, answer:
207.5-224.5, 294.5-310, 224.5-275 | 0.14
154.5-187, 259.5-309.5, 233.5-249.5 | -0.10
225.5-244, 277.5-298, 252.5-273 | 0.49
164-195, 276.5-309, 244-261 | 0.18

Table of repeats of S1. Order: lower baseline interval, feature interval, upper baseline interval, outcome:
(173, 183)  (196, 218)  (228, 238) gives 0.29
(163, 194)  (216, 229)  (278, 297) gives -0.05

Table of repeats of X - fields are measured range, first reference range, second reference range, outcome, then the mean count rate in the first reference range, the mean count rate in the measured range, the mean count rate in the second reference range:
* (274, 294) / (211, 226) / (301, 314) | 4.45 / 8.19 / 5.9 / 7.37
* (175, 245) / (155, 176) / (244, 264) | -2.39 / 10.3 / 8.29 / 5.98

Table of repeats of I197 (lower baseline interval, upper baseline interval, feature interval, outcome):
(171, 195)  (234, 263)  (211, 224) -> 0.00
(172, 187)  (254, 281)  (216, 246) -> -0.23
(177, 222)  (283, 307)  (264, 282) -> 0.37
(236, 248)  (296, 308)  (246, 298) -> 0.31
